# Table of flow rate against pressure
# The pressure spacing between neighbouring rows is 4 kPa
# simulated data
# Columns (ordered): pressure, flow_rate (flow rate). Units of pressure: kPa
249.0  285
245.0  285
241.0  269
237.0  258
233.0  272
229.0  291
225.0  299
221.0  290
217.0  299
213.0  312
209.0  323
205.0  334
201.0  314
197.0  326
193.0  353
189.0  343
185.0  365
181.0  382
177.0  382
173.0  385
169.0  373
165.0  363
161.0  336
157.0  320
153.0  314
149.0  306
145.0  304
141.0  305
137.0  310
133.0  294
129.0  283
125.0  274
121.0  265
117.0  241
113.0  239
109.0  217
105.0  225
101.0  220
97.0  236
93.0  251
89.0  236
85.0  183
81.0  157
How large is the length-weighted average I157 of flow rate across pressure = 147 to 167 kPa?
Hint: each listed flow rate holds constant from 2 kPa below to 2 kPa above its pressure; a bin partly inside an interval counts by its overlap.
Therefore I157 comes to 328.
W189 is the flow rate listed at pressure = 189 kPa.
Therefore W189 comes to 343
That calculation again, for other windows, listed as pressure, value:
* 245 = 285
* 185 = 365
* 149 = 306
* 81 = 157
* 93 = 251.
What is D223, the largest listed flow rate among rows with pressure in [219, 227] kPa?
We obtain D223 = 299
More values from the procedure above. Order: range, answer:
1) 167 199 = 385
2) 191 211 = 353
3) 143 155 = 314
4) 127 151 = 310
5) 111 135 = 294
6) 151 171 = 373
